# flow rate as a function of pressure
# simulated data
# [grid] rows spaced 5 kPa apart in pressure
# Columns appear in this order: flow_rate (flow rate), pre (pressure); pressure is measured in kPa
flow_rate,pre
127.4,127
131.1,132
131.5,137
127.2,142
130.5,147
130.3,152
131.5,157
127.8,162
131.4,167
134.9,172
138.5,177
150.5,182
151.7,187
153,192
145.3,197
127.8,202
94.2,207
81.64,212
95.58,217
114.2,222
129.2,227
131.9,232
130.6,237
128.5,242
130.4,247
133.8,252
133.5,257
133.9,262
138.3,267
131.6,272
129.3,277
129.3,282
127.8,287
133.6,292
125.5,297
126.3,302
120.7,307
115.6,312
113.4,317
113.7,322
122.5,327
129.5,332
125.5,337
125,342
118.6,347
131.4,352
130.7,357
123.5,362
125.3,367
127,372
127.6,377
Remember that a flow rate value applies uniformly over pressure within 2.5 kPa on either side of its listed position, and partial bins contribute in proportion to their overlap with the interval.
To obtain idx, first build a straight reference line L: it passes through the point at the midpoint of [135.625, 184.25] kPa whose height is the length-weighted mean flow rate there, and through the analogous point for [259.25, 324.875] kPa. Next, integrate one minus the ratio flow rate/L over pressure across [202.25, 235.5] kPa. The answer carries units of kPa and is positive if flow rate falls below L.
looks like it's 5.2 kPa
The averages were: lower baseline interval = 133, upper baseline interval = 126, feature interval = 110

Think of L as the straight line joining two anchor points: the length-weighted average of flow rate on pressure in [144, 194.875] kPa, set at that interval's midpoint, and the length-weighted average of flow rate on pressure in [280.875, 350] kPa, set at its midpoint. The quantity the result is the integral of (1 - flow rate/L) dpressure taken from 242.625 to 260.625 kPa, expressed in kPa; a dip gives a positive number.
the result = -0.35 kPa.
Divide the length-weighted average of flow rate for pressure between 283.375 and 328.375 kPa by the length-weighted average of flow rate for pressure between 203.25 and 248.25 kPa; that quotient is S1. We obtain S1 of 1.06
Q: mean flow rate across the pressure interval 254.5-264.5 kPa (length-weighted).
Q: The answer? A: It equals 134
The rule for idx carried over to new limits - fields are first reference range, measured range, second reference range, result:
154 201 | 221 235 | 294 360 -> 0.81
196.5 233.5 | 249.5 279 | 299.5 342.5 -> -4.23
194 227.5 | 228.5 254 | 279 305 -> -2.74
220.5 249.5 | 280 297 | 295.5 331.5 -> -0.97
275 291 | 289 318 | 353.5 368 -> 1.25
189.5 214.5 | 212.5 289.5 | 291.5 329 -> -3.90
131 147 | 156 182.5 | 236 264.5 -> -0.90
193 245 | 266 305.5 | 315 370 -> -2.64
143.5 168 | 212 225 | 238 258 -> 2.94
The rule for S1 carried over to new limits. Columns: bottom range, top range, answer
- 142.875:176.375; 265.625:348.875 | 0.95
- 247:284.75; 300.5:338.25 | 0.91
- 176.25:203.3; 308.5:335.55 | 0.82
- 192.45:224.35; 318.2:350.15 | 1.09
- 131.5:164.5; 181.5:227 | 0.95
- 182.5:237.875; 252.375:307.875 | 1.05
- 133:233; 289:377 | 0.97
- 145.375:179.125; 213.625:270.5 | 0.96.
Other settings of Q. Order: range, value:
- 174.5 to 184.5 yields 144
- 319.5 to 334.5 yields 122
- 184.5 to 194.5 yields 152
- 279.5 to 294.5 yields 130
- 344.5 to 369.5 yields 126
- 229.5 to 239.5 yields 131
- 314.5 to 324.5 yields 114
